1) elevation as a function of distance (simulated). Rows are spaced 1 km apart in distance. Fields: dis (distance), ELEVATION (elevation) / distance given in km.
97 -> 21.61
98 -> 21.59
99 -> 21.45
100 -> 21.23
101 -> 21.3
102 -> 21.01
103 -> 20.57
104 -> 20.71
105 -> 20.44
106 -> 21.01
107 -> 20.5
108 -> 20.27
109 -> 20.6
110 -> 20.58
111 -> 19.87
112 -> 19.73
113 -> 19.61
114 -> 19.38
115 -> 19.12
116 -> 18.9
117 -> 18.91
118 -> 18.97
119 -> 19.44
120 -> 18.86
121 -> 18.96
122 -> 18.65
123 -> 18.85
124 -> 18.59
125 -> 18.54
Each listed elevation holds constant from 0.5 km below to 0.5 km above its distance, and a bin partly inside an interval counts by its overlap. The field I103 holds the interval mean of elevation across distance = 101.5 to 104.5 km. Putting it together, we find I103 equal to 20.8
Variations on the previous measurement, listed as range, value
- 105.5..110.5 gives 20.6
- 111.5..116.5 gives 19.3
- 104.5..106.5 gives 20.7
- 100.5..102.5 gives 21.2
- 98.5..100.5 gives 21.3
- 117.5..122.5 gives 19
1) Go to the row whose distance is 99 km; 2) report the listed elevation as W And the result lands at 21.45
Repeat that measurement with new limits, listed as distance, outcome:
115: 19.12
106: 21.01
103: 20.57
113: 19.61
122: 18.65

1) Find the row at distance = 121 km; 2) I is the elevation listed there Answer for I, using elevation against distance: 18.96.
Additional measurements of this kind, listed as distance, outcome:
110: 20.58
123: 18.85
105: 20.44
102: 21.01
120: 18.86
